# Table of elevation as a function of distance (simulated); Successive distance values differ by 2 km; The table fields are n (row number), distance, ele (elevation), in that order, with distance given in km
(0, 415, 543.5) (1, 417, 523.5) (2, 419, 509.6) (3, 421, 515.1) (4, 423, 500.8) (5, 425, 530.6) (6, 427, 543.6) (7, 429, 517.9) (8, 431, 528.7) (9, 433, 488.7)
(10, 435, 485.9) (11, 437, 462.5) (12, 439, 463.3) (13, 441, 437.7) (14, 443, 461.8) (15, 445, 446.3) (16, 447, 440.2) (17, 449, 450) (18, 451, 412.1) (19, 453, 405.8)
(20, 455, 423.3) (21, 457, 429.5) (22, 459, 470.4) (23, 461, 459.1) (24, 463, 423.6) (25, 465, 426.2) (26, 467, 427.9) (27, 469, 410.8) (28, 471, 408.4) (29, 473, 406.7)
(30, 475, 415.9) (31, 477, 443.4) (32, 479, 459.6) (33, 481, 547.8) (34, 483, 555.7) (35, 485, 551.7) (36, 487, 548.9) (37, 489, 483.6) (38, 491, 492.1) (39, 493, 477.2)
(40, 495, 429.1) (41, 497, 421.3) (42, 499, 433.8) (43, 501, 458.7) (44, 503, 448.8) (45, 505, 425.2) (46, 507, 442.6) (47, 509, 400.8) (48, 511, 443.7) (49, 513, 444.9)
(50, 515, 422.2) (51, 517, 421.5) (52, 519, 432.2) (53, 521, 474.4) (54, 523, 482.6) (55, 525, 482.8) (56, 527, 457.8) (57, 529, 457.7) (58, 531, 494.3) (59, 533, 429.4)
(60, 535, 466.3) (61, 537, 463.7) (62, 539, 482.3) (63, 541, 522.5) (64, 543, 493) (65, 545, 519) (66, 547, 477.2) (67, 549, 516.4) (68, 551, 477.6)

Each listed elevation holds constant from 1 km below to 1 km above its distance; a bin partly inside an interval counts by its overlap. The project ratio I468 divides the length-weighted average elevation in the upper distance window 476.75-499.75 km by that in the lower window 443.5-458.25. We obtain 1.1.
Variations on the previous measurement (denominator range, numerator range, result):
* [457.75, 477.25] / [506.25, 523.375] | 1.02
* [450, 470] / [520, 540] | 1.09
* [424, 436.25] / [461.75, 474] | 0.81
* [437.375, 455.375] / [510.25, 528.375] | 1.03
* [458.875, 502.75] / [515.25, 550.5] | 1.03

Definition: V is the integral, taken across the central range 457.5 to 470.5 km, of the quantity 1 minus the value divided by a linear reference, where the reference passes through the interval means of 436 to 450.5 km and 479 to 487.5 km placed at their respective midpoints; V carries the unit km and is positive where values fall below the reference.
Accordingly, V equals 1.6 km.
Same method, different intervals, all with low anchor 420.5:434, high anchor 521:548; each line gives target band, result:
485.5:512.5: 1.98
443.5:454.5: 1.69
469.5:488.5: 0.71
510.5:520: 1.05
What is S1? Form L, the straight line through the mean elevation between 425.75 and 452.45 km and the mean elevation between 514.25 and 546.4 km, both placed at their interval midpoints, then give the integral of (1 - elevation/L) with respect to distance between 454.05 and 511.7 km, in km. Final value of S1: 2.0 km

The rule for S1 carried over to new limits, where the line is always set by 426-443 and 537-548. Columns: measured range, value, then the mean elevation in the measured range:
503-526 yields 2.36 km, 443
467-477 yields 1.55 km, 415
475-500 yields 0.42 km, 484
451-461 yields 1.18 km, 433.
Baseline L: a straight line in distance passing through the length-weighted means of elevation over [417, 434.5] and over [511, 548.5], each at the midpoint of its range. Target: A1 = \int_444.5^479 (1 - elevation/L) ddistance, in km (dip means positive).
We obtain 4.81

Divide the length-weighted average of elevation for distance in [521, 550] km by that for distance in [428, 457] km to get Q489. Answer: 1.05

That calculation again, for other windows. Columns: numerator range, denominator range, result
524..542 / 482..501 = 0.97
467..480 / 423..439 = 0.84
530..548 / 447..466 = 1.11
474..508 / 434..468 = 1.07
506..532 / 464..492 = 0.96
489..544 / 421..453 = 0.96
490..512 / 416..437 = 0.87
